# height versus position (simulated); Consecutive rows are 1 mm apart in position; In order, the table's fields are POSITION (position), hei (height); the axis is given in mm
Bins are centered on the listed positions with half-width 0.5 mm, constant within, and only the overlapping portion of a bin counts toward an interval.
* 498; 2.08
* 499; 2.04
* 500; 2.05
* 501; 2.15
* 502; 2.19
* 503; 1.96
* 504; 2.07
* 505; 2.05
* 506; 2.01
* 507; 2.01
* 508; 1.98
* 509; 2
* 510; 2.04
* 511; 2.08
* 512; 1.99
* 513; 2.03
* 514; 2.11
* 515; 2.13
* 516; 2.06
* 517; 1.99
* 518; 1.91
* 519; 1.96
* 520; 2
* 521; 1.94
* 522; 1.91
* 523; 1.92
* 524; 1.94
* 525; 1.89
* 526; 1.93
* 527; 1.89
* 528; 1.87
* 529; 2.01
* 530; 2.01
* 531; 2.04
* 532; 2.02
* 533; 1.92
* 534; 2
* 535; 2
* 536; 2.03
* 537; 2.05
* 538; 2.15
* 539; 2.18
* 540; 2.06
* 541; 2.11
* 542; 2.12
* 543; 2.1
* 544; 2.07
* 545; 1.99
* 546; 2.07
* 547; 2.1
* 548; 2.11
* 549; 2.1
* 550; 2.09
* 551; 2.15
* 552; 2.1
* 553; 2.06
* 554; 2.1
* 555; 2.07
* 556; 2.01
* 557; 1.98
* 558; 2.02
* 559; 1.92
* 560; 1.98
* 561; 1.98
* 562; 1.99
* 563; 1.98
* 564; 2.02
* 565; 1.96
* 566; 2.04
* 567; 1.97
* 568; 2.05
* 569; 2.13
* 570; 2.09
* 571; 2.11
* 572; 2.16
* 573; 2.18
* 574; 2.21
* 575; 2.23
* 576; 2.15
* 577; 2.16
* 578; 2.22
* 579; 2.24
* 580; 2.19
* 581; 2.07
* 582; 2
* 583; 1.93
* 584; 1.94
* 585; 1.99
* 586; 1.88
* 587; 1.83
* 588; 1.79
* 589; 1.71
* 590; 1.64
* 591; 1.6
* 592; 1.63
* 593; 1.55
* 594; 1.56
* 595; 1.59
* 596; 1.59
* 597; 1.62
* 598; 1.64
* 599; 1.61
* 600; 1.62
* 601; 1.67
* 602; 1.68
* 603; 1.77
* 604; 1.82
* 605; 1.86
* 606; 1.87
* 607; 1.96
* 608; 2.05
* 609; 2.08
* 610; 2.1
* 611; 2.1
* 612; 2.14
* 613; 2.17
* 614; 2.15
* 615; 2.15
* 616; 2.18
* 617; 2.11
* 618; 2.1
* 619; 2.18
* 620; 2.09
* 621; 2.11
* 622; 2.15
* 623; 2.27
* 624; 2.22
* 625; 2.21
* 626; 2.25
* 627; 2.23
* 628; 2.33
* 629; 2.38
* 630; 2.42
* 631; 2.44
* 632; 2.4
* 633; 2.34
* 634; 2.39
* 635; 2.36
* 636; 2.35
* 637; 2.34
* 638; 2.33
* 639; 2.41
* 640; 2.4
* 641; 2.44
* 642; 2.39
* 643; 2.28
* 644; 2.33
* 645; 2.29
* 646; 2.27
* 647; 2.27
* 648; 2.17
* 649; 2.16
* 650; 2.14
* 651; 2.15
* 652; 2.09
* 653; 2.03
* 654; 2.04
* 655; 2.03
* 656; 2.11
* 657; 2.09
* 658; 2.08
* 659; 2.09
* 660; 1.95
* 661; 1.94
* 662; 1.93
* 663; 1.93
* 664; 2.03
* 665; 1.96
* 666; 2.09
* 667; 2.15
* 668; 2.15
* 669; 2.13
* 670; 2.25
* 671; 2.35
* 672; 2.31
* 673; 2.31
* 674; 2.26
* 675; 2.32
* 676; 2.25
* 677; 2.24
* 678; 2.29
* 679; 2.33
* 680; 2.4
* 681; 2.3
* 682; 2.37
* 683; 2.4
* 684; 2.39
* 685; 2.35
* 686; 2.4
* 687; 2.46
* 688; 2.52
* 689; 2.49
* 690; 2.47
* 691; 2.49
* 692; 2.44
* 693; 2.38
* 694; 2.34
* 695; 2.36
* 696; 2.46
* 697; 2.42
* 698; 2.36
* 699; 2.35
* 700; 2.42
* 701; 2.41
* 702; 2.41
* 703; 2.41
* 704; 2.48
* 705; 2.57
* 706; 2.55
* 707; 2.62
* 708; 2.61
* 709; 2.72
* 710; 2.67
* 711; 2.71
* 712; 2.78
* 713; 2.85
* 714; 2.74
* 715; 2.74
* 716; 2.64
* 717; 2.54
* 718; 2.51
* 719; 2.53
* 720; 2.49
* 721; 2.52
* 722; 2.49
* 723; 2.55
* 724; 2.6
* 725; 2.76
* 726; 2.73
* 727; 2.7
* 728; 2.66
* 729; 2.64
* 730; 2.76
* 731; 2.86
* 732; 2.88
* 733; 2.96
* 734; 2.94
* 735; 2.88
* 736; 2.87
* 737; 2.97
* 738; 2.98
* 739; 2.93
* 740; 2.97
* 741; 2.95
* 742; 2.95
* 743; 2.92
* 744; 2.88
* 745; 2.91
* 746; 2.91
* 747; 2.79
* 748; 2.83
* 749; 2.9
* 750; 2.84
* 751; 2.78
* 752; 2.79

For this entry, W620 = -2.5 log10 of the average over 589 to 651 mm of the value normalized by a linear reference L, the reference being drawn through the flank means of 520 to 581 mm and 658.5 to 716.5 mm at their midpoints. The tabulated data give 0.07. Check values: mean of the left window 2.05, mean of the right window 2.37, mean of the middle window 2.08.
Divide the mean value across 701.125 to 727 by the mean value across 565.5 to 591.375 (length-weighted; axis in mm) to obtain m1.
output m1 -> 1.29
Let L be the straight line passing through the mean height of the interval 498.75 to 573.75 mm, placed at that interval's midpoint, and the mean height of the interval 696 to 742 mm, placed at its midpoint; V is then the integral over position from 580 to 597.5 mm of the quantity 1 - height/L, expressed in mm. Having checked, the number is 3.50 mm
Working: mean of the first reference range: 2.03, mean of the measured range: 1.77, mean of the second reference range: 2.67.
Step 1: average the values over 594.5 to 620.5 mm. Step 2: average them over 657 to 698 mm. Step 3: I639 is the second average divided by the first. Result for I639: 1.2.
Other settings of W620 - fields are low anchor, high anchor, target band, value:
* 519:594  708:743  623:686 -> 0.091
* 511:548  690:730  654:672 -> 0.163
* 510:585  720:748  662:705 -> 0.123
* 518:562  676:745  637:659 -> 0.081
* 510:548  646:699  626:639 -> -0.086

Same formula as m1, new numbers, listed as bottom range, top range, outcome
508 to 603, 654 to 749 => 1.27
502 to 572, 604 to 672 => 1.07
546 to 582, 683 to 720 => 1.21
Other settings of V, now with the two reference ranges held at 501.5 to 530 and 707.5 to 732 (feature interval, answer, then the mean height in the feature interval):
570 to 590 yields 1.47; 2.04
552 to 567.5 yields 0.95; 2.01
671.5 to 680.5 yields 0.78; 2.3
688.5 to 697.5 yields 0.52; 2.43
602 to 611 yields 1.41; 1.93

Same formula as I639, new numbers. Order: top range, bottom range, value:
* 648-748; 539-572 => 1.20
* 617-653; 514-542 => 1.13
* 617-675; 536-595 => 1.10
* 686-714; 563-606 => 1.32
